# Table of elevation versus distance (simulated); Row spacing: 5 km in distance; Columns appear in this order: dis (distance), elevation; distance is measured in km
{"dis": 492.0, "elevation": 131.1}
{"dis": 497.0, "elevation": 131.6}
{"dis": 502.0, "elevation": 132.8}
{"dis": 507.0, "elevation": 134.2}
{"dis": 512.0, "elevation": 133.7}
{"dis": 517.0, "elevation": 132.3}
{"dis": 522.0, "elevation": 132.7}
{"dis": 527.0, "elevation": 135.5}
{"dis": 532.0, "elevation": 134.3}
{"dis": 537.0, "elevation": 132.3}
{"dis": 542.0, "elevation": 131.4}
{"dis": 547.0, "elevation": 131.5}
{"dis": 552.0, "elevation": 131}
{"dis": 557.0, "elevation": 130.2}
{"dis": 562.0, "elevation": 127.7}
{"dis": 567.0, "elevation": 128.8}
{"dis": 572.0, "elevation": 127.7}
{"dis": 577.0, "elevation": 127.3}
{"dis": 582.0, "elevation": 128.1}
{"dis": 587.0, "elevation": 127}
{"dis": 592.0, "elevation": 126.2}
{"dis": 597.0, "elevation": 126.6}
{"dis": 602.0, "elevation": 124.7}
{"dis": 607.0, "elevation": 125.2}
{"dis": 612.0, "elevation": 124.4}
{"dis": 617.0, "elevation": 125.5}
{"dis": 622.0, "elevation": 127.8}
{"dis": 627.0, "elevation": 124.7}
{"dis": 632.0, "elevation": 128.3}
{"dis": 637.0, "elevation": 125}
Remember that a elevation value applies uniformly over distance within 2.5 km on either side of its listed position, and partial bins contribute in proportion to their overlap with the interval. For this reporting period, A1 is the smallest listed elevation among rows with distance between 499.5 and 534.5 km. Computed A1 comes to 132.3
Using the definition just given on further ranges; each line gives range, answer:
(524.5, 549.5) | 131.4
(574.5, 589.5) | 127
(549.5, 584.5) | 127.3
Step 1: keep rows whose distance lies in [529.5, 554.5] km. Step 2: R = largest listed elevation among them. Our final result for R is 134.3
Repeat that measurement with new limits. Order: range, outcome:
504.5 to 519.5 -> 134.2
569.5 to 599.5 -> 128.1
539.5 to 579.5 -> 131.5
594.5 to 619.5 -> 126.6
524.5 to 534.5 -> 135.5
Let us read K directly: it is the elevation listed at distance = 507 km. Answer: 134.2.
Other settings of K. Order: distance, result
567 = 128.8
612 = 124.4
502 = 132.8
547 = 131.5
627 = 124.7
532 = 134.3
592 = 126.2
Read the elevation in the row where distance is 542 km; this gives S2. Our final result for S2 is 131.4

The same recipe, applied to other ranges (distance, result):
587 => 127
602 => 124.7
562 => 127.7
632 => 128.3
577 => 127.3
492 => 131.1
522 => 132.7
